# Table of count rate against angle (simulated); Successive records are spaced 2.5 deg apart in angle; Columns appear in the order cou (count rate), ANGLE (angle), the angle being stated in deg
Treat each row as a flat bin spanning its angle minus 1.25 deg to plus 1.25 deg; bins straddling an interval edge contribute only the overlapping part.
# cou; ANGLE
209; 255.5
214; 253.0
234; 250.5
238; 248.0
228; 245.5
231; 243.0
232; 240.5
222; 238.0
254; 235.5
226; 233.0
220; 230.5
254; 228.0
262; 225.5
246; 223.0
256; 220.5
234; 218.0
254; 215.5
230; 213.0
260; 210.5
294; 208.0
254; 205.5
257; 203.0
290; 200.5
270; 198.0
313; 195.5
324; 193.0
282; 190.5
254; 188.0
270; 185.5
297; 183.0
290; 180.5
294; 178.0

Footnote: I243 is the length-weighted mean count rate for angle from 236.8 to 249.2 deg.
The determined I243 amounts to 230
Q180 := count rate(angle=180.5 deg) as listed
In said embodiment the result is 290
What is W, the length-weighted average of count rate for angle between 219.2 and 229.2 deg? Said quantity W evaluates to 254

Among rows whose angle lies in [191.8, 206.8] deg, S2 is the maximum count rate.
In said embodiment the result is 324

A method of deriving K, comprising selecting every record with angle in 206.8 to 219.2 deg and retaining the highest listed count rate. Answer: 294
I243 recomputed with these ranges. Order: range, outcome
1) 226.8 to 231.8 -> 237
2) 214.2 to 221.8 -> 248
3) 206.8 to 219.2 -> 254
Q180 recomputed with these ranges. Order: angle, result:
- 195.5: 313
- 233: 226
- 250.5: 234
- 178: 294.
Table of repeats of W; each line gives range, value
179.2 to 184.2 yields 293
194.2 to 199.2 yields 292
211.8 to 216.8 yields 242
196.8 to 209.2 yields 273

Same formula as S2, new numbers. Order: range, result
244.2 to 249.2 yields 238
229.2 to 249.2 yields 254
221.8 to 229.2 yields 262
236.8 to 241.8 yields 232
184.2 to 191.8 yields 282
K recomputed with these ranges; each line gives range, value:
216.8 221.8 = 256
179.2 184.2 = 297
